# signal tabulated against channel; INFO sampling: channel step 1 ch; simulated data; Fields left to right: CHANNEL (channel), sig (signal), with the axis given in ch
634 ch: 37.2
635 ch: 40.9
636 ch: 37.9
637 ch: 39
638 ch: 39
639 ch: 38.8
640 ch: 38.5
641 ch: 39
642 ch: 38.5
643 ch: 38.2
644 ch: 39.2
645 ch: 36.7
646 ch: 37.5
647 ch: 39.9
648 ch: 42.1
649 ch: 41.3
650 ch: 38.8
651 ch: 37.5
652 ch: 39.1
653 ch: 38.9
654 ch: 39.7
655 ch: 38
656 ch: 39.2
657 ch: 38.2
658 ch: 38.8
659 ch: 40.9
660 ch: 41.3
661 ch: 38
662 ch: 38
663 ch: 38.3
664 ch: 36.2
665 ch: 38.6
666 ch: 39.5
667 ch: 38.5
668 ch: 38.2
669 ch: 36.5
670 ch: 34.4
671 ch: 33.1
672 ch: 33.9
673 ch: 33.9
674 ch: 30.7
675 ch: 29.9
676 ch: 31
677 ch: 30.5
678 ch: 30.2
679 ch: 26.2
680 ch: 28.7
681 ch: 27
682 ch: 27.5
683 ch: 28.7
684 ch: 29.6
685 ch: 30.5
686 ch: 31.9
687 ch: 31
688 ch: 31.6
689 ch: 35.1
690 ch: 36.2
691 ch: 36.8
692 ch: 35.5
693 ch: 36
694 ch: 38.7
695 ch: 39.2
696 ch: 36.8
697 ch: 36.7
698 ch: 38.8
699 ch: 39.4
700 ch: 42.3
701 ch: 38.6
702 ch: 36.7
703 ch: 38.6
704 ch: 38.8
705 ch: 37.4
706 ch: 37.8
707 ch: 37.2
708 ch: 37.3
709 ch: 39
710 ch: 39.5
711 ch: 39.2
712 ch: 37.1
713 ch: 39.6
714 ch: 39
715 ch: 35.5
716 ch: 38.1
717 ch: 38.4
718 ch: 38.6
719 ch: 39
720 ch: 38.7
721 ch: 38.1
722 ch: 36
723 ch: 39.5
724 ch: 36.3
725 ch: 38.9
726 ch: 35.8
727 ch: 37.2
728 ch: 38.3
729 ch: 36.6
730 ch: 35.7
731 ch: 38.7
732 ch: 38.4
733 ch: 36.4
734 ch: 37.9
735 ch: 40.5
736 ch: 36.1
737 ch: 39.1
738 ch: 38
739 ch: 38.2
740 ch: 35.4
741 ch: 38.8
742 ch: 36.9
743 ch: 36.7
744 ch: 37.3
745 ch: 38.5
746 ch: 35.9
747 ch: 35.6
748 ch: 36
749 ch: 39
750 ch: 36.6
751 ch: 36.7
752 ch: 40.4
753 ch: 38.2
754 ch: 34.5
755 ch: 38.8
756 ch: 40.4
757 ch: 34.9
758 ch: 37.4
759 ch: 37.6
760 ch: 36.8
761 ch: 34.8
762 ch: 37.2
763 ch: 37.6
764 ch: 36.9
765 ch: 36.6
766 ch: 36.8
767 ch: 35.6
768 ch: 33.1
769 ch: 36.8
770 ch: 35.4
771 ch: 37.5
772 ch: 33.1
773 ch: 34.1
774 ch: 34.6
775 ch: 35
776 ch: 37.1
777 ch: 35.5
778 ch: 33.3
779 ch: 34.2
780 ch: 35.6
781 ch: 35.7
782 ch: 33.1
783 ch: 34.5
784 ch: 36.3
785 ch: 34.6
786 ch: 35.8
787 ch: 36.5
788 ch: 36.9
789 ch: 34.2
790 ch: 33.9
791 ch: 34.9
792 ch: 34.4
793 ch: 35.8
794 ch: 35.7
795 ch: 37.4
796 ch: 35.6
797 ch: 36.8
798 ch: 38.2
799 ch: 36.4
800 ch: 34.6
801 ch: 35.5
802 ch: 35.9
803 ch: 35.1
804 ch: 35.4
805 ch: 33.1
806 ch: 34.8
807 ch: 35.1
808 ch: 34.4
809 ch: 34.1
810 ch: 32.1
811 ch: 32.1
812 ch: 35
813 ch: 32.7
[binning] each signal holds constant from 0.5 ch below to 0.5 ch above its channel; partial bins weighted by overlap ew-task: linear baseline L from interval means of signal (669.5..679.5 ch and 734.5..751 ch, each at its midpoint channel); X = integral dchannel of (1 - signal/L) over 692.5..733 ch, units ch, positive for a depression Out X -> -3.9 ch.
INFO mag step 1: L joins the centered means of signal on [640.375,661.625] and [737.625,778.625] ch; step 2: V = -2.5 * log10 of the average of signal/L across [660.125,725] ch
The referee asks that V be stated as 0.067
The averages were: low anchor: 39.1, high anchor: 36.6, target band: 35.8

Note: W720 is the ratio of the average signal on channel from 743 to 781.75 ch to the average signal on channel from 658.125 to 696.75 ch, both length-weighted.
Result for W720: 1.06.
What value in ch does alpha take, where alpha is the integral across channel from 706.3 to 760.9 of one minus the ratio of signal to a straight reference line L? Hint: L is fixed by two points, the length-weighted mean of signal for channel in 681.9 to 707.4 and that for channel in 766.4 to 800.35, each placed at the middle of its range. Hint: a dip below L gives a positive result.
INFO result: -3.14 ch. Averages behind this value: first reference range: 35.8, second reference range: 35.4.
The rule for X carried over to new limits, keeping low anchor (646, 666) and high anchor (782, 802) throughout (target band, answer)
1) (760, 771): 0.0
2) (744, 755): -0.2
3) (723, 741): -0.2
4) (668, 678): 1.5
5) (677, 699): 3.0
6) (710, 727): -0.2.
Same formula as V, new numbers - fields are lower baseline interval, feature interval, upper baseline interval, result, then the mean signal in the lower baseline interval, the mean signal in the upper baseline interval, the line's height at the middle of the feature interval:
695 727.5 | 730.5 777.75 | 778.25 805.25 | -0.01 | 38.1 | 35.4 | 36.7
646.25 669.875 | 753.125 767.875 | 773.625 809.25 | -0.02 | 38.8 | 35.3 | 36.1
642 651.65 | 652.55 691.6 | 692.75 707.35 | 0.12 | 39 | 38.2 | 38.6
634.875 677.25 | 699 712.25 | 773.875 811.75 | -0.05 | 37.6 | 35.1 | 36.7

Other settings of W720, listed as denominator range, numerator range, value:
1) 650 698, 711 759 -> 1.07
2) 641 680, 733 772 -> 1.01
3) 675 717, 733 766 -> 1.06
